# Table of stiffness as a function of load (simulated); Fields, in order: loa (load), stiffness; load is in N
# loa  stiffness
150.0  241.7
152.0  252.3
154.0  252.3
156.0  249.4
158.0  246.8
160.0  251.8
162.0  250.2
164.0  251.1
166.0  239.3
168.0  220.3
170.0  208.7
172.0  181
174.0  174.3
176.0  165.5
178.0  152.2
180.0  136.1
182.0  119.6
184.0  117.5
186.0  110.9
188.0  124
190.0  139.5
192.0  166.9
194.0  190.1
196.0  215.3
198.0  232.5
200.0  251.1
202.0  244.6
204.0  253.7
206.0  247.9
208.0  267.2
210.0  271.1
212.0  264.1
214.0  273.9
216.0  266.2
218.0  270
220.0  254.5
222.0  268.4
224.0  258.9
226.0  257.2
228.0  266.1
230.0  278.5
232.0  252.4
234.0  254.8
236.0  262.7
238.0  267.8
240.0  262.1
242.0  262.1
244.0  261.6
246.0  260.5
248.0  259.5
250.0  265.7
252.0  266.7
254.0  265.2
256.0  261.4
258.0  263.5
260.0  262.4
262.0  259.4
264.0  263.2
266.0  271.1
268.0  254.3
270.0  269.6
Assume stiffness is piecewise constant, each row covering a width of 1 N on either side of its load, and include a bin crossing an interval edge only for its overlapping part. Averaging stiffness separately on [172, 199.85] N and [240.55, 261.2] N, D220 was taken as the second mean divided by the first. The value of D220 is 1.63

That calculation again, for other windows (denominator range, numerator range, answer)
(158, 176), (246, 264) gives 1.19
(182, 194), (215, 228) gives 1.94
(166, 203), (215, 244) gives 1.49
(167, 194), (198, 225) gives 1.66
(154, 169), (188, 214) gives 0.93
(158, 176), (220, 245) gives 1.19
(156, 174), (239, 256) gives 1.15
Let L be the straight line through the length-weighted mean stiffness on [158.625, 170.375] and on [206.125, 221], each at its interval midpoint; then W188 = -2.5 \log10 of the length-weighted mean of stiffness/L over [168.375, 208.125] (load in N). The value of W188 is 0.35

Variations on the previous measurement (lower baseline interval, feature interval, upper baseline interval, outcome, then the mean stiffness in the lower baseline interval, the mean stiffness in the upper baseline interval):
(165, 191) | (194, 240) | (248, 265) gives -0.21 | 161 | 263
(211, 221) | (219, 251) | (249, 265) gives 0.01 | 266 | 263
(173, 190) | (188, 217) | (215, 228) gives -0.13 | 138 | 263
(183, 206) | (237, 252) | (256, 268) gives -0.08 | 189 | 263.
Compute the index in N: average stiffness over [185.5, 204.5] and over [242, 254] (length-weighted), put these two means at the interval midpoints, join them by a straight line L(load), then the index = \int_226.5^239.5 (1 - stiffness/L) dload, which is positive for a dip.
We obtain -1.1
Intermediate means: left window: 193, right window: 263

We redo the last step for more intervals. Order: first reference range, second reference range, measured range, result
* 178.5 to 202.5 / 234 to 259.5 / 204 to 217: -4.0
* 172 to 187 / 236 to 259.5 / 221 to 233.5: -2.0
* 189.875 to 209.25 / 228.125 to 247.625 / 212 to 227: -1.2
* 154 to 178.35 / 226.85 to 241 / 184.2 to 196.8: 4.3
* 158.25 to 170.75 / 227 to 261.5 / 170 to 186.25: 6.2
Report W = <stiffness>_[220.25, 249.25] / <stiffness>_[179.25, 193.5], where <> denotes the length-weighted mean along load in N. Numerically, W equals 1.98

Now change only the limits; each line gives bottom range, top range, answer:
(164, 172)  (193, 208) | 1.07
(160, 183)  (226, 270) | 1.36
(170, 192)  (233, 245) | 1.79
